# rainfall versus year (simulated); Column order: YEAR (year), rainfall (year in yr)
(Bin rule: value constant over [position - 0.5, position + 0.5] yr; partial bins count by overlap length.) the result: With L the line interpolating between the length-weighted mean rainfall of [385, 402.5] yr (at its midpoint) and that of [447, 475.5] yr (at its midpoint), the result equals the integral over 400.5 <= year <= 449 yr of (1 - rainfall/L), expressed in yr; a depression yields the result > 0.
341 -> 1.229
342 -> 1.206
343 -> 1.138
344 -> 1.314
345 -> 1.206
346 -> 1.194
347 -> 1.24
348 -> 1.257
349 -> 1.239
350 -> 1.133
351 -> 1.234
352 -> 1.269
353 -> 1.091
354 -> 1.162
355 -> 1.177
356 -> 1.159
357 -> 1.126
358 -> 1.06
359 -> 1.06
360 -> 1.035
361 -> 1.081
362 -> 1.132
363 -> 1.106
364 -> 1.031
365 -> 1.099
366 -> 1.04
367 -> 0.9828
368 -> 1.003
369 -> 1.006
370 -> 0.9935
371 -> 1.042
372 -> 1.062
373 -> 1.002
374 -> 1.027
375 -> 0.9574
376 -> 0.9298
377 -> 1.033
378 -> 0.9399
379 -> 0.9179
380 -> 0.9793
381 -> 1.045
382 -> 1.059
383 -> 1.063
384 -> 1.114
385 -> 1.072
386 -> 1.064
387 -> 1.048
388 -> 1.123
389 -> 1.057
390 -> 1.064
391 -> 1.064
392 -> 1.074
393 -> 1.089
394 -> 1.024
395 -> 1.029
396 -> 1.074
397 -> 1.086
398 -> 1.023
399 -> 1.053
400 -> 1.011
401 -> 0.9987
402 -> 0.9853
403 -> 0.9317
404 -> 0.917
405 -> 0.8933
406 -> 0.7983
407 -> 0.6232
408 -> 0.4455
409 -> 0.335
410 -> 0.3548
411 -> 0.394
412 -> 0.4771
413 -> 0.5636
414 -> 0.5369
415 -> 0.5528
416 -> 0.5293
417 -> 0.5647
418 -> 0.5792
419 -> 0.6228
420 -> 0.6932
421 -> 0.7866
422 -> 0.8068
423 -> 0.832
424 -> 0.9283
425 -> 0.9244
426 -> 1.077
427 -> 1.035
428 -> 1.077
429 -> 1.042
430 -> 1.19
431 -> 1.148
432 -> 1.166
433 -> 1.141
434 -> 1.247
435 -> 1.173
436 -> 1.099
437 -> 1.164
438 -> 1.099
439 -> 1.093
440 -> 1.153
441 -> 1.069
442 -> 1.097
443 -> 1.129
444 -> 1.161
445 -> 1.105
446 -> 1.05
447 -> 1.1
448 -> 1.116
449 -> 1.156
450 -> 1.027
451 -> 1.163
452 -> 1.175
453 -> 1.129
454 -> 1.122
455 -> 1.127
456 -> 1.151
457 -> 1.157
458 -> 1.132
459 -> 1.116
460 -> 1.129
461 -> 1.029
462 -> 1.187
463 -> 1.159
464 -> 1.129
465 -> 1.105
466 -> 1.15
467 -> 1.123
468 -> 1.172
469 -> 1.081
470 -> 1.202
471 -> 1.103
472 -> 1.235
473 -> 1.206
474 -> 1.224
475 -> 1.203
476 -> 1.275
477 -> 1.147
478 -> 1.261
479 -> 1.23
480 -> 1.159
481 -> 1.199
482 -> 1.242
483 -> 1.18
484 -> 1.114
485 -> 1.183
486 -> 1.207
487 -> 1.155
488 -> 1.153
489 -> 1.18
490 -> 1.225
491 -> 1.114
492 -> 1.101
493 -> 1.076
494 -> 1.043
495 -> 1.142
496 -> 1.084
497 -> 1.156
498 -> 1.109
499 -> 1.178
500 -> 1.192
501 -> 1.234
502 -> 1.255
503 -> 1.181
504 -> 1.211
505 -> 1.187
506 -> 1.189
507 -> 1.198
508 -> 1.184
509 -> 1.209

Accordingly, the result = 8.9 yr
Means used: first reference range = 1.05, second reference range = 1.14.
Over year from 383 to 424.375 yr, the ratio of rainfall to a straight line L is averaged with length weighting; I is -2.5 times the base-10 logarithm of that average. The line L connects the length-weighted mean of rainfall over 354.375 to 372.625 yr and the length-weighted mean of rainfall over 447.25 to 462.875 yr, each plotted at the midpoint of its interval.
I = 0.29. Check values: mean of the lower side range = 1.07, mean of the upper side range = 1.13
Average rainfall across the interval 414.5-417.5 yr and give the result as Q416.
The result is 0.549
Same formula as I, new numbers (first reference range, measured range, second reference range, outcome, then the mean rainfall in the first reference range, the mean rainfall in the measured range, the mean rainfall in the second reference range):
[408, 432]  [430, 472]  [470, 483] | -0.15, 0.744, 1.13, 1.21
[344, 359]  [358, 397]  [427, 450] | 0.12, 1.18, 1.04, 1.12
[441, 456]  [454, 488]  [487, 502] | -0.03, 1.12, 1.16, 1.15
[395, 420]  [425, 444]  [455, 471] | -0.21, 0.728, 1.12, 1.13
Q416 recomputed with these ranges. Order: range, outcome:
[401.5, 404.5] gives 0.945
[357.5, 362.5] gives 1.07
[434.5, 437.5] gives 1.15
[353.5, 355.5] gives 1.17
